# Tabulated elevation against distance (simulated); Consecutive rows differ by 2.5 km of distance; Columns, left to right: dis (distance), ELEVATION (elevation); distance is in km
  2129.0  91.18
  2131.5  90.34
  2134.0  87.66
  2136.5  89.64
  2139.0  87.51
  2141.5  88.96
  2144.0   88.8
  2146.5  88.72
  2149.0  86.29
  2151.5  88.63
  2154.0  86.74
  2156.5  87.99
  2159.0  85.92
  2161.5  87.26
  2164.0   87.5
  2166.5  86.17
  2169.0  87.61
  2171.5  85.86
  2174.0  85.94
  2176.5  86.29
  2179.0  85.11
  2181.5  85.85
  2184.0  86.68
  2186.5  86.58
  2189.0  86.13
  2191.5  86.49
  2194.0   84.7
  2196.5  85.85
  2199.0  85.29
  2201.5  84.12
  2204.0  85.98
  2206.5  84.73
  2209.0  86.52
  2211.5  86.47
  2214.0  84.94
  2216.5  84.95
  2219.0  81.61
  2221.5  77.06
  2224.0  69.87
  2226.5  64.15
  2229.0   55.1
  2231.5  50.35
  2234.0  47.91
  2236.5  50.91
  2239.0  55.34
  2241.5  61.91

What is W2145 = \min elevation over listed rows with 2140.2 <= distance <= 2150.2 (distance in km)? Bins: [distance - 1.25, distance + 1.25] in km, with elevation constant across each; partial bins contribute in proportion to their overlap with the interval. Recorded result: 86.29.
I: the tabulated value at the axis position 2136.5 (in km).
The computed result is 89.64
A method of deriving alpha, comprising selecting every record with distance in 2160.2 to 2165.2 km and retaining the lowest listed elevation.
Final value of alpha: 87.26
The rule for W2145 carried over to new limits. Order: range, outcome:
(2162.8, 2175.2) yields 85.86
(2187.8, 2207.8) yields 84.12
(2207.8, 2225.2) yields 69.87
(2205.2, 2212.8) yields 84.73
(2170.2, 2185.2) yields 85.11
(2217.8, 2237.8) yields 47.91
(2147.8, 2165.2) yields 85.92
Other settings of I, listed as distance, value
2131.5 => 90.34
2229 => 55.1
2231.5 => 50.35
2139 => 87.51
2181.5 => 85.85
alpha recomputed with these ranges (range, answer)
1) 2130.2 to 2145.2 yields 87.51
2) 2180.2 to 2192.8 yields 85.85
